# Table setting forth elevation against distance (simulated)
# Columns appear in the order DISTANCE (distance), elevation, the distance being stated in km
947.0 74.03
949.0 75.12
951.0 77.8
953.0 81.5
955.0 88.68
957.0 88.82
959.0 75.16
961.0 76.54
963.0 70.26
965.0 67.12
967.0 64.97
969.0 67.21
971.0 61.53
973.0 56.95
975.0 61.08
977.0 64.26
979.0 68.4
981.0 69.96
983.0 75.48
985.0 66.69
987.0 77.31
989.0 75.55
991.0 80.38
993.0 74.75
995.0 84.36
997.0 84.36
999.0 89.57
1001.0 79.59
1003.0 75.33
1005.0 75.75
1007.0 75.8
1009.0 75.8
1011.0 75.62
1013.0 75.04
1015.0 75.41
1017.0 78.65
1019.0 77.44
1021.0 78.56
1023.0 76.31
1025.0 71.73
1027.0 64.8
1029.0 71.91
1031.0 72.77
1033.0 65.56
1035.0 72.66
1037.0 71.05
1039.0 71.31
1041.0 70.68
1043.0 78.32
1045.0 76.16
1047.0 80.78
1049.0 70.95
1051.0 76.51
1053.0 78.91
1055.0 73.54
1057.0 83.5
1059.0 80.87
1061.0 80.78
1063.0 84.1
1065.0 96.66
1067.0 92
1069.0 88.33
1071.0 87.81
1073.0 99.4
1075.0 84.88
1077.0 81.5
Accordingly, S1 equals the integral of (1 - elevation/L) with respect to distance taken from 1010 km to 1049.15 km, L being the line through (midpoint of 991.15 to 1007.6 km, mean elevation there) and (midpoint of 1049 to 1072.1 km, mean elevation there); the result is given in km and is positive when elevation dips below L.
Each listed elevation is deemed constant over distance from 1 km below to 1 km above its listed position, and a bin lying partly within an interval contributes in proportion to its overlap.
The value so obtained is 3.8 km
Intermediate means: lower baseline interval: 80.1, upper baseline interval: 83.4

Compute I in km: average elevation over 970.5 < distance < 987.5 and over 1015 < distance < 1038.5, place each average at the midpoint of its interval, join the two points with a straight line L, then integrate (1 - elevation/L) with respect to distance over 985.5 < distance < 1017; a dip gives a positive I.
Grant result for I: -3.88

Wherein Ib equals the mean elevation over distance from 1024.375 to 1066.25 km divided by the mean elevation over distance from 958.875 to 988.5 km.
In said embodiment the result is 1.1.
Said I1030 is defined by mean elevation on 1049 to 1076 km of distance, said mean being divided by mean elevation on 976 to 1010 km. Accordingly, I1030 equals 1.1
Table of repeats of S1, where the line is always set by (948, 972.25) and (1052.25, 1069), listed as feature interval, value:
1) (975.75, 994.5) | 1.0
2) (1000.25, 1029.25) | 1.6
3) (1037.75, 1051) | 1.3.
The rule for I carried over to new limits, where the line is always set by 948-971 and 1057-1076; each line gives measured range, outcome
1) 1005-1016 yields 0.8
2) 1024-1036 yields 2.0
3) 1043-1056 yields 1.5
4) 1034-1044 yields 1.4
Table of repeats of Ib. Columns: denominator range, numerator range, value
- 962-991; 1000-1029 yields 1.11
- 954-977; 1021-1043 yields 1.02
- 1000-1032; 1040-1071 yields 1.08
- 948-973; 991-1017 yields 1.06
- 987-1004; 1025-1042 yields 0.87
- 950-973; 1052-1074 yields 1.17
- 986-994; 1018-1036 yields 0.94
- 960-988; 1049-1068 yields 1.22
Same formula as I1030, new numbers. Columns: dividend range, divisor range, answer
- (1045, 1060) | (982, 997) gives 1.01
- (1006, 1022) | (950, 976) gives 1.06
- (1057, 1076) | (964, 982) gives 1.36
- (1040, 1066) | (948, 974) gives 1.08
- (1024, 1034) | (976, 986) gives 1.01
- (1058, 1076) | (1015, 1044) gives 1.21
